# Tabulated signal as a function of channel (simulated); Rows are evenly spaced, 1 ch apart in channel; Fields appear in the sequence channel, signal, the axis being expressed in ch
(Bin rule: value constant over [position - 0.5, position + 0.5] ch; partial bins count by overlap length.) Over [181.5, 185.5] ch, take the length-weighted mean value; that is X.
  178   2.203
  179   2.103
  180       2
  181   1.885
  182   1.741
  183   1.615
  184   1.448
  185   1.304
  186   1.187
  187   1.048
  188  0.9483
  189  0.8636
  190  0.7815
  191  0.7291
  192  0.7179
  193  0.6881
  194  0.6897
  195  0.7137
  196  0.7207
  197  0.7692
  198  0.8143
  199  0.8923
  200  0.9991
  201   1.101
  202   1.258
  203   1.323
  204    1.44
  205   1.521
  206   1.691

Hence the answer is 1.53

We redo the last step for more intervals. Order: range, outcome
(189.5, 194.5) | 0.721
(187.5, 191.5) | 0.831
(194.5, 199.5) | 0.782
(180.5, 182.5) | 1.81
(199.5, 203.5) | 1.17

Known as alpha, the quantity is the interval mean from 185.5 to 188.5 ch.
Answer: 1.06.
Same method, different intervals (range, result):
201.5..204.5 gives 1.34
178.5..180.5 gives 2.05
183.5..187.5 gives 1.25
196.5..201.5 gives 0.915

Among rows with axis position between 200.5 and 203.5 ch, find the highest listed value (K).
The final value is 1.323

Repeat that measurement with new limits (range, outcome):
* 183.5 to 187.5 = 1.448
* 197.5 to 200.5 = 0.9991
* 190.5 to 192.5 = 0.7291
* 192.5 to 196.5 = 0.7207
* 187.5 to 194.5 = 0.9483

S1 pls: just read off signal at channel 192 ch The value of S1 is 0.7179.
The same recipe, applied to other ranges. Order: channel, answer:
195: 0.7137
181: 1.885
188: 0.9483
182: 1.741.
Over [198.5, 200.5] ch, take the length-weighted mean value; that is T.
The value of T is 0.946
